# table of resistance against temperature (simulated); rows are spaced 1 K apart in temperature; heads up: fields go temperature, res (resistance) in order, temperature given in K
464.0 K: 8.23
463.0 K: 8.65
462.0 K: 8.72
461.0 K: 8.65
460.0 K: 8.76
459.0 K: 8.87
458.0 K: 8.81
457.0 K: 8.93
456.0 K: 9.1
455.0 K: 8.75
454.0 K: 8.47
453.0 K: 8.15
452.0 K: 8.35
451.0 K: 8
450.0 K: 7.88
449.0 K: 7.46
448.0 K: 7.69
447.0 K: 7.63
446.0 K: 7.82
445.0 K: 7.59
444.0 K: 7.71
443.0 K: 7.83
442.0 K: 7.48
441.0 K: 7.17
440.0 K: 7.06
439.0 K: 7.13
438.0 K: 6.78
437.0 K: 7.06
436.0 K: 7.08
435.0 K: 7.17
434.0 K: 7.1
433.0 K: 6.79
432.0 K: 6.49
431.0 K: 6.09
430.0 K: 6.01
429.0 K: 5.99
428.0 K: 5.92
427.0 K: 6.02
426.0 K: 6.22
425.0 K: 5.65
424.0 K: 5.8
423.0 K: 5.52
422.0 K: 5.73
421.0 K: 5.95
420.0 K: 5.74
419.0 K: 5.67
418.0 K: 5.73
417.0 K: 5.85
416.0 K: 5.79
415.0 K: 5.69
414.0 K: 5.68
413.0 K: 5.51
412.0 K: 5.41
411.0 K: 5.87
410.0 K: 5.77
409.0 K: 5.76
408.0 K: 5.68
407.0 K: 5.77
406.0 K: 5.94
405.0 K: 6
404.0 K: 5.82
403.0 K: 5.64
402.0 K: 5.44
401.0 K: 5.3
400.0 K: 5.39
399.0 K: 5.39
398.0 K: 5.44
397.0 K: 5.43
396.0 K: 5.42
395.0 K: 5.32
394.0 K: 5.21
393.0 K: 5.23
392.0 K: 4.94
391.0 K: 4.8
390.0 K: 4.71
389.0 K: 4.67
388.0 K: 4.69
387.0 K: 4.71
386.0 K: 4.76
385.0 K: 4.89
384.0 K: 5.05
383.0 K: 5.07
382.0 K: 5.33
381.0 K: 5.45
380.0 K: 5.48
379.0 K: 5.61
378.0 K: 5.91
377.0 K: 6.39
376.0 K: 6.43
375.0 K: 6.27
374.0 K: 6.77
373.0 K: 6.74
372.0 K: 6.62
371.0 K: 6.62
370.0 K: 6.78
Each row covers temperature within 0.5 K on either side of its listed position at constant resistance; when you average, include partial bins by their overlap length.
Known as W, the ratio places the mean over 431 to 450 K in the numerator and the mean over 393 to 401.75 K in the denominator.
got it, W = 1.36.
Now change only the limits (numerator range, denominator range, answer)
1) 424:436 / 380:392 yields 1.28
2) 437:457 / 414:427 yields 1.35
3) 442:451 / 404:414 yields 1.34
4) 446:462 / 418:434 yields 1.39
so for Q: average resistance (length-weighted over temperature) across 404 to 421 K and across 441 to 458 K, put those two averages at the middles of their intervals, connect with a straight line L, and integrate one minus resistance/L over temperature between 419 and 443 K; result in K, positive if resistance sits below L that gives 1.6 K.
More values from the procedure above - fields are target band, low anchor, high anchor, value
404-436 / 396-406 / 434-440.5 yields 1.9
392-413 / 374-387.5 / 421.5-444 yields 1.5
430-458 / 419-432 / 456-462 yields -0.2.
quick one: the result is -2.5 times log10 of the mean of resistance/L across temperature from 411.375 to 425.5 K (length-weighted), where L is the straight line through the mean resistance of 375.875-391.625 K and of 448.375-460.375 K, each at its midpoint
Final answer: 0.19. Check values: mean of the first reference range 5.22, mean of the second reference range 8.45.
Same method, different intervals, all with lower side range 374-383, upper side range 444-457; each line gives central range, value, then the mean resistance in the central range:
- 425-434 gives 0.197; 6.21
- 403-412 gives 0.168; 5.79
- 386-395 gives 0.265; 4.89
